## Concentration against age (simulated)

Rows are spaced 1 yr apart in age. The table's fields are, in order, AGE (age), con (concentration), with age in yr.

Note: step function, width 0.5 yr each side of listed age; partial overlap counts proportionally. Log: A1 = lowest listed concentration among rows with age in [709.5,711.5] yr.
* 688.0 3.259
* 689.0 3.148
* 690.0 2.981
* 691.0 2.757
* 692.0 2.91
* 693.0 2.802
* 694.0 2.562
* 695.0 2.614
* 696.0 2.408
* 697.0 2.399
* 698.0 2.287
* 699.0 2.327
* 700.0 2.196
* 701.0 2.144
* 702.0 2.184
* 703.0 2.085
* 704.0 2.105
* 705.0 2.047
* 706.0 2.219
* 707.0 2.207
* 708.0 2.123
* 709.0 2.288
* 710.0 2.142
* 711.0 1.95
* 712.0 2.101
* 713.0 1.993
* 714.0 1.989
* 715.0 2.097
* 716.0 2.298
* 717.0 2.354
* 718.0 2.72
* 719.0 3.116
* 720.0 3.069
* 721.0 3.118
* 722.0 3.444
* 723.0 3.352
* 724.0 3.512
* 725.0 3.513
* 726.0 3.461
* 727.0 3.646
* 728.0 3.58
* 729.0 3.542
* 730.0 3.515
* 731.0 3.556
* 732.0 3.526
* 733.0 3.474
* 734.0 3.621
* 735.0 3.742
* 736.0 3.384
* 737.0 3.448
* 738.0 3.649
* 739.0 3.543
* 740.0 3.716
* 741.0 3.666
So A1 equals 1.95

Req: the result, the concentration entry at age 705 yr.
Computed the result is 2.047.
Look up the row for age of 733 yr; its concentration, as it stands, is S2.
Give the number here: 3.474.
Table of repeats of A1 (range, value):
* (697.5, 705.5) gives 2.047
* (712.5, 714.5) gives 1.989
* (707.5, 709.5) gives 2.123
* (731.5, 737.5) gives 3.384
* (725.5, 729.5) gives 3.461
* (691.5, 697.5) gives 2.399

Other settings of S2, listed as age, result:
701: 2.144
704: 2.105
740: 3.716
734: 3.621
